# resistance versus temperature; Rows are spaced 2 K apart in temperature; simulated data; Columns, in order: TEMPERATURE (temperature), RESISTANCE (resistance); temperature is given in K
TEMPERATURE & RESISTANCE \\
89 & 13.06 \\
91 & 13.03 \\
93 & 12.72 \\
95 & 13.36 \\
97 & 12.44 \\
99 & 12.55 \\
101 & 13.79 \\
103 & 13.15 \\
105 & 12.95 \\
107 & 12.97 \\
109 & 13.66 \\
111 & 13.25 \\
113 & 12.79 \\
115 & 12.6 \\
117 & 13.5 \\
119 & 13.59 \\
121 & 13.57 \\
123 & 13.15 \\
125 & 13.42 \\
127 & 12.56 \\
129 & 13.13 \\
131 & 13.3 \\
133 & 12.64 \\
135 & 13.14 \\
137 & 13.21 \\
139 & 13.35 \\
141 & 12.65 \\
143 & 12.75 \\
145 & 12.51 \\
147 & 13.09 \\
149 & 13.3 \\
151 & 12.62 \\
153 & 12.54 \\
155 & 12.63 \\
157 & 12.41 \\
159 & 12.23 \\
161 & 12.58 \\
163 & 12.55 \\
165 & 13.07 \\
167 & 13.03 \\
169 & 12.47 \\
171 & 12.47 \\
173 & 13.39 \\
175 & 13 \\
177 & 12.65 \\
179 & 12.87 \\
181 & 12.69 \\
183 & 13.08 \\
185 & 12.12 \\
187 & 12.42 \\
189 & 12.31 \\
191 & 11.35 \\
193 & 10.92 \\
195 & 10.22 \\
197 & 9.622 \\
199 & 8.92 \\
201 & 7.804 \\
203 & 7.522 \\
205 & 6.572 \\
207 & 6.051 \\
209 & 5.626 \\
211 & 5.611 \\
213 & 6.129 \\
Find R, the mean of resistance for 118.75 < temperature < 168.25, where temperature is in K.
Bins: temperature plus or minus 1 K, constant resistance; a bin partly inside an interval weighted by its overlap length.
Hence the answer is 12.9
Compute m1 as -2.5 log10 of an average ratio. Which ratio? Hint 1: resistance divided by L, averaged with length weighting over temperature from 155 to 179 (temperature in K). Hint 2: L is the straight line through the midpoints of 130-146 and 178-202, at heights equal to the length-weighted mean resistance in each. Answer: -0.067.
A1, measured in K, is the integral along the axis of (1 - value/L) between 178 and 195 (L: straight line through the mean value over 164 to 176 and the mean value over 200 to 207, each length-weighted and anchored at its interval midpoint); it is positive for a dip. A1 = -3.5 K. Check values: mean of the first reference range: 12.9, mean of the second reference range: 7.12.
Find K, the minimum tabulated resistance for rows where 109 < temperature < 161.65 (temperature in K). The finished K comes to 12.23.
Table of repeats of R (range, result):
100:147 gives 13.1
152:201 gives 12.1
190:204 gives 9.48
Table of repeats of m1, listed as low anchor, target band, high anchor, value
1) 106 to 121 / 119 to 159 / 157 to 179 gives 0.004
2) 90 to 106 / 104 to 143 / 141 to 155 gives -0.019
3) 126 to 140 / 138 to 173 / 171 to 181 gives 0.019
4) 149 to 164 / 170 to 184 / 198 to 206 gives -0.237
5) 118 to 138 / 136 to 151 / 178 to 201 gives -0.021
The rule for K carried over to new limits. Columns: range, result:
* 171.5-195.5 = 10.22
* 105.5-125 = 12.6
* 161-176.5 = 12.47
